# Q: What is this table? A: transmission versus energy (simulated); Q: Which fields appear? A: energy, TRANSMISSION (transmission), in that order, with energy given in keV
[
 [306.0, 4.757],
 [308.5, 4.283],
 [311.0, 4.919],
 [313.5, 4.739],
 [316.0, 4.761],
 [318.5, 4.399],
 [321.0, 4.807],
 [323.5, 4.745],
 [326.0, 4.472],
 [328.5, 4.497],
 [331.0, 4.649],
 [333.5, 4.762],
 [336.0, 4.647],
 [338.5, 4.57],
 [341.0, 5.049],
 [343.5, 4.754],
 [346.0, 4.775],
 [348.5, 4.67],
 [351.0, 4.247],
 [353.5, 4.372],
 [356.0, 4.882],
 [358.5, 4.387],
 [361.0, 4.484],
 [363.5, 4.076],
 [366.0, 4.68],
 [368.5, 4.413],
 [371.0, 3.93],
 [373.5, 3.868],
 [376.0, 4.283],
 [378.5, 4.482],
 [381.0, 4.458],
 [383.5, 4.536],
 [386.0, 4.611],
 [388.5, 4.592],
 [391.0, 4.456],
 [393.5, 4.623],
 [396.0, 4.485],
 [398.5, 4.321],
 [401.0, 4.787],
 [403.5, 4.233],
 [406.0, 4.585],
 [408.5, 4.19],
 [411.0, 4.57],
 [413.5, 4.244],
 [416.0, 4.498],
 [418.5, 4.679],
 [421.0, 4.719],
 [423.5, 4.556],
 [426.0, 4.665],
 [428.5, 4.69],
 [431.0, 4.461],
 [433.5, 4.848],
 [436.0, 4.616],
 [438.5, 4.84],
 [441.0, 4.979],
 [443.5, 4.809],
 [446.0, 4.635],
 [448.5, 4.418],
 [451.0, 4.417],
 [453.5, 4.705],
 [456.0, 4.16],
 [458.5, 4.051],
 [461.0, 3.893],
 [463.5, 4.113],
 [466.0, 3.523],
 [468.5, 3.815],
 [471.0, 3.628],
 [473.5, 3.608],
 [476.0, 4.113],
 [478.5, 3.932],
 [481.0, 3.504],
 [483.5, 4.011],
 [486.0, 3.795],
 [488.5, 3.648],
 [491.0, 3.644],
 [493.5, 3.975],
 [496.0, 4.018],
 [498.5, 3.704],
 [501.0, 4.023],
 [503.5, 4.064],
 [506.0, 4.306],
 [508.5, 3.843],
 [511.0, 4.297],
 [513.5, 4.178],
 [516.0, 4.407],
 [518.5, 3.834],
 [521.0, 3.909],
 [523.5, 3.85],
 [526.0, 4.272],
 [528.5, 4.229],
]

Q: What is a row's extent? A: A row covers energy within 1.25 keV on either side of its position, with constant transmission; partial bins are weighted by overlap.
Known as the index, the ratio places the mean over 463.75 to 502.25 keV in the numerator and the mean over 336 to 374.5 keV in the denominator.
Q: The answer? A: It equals 0.85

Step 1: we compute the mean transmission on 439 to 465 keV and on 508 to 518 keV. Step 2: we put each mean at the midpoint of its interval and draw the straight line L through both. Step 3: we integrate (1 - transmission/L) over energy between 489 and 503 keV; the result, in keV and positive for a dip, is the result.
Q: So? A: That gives 1.2 keV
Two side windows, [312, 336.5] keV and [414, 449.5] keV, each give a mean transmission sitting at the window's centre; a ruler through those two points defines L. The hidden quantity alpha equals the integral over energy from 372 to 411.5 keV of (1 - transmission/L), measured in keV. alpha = 1.9 keV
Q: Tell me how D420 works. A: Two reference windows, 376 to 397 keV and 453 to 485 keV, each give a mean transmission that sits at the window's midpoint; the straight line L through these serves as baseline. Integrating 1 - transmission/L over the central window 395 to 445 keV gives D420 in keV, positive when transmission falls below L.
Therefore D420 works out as -3.82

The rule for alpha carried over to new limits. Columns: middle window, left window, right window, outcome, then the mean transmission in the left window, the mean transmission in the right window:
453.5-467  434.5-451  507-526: 1.5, 4.7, 4.06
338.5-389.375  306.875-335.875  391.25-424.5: 1.0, 4.64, 4.5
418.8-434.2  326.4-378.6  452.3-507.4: -1.8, 4.5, 3.92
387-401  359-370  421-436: 0.0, 4.4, 4.65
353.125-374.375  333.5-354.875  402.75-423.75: 1.1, 4.64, 4.48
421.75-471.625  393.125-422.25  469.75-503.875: -2.8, 4.49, 3.83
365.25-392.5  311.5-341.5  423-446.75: 1.8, 4.67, 4.72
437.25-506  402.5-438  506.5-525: 3.4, 4.55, 4.06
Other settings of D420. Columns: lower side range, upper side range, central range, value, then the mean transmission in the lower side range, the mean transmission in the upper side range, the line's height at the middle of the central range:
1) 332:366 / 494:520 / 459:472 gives 1.2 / 4.59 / 4.06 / 4.2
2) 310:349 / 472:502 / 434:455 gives -3.2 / 4.7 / 3.83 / 4.06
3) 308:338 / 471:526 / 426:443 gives -2.2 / 4.65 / 3.94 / 4.2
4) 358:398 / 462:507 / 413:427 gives -1.3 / 4.4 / 3.85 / 4.18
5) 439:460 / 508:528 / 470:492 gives 2.8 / 4.53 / 4.09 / 4.32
